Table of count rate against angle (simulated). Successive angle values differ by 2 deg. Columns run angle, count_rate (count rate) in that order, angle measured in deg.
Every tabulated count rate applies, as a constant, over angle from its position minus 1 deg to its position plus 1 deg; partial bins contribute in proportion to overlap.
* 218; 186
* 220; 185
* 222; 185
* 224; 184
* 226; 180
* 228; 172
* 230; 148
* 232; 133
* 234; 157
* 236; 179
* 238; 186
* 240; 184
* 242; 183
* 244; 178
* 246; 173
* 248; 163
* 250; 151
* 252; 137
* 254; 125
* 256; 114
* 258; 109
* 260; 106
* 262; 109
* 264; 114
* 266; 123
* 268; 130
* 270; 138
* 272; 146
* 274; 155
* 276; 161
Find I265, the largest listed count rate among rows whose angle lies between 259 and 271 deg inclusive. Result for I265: 138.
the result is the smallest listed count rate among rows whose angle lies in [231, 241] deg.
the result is 133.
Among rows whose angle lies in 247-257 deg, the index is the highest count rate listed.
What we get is 163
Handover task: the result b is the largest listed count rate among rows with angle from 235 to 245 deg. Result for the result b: 186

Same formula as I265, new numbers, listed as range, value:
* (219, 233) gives 185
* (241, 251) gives 183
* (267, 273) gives 146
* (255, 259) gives 114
